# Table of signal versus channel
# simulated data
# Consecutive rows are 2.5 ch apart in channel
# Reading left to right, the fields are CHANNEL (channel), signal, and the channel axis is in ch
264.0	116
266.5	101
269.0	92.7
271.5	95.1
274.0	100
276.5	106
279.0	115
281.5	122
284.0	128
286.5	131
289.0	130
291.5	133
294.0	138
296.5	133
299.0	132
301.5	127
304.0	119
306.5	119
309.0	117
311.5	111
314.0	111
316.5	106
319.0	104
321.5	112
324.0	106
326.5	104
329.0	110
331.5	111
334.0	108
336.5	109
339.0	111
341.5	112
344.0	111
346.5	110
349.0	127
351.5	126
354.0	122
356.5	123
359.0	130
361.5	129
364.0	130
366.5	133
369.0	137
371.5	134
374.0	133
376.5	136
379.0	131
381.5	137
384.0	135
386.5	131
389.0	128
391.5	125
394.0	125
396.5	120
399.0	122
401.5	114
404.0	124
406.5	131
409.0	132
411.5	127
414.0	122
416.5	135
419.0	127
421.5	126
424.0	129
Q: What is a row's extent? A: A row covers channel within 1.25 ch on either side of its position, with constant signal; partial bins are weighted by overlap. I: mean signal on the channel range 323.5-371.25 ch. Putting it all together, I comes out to 119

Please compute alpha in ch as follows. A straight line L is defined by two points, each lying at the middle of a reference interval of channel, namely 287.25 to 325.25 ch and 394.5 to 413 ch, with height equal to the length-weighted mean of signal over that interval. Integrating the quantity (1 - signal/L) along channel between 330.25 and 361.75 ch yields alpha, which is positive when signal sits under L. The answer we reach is 1.2 ch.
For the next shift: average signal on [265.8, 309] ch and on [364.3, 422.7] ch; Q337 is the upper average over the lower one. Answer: 1.08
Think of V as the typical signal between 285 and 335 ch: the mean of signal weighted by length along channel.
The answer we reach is 118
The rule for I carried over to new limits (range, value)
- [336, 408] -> 126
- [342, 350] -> 115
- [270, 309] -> 122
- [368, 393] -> 133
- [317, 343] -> 109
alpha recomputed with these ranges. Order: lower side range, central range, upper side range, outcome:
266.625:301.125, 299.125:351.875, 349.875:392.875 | 4.9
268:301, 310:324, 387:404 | 1.4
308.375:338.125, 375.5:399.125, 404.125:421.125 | -1.2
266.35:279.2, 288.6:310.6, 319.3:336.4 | -4.8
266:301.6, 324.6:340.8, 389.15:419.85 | 1.7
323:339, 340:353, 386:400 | -0.5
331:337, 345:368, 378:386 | -0.9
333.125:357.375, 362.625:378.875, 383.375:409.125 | -1.7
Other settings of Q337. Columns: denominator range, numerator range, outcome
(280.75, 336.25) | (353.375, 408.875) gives 1.09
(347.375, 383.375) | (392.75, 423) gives 0.96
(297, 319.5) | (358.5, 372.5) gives 1.13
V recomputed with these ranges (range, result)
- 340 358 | 119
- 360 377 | 133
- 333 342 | 110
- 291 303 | 132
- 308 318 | 111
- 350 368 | 128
